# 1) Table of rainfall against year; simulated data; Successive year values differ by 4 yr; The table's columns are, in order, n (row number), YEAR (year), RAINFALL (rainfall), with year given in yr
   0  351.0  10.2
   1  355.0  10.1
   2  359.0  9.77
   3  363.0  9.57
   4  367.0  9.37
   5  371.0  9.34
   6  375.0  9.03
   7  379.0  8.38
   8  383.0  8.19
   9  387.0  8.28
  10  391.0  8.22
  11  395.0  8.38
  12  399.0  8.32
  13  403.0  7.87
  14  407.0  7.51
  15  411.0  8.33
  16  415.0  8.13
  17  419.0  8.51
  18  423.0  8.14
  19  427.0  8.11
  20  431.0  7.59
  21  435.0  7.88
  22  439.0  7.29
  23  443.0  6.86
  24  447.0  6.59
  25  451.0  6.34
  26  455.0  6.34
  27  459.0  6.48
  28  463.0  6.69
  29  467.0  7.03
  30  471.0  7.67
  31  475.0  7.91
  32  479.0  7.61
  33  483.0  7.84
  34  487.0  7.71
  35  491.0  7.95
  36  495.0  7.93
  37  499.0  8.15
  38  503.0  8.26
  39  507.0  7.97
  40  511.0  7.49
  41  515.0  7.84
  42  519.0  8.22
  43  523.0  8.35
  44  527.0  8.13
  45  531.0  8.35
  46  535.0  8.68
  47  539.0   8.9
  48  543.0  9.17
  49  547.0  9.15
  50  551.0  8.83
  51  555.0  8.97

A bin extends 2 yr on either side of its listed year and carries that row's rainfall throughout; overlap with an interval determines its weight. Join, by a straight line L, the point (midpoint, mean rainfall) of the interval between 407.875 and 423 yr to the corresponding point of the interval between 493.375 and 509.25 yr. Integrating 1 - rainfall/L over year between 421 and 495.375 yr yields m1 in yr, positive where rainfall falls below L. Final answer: 7.3 yr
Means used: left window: 8.24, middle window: 7.35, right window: 8.07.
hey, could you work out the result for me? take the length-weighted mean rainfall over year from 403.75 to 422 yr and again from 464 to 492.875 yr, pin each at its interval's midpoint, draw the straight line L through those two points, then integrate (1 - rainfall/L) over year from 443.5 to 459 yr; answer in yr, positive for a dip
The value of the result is 2.69 yr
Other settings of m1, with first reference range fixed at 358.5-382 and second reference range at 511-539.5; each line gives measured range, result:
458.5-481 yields 3.41 yr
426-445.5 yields 2.87 yr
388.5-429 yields 3.57 yr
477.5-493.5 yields 1.33 yr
